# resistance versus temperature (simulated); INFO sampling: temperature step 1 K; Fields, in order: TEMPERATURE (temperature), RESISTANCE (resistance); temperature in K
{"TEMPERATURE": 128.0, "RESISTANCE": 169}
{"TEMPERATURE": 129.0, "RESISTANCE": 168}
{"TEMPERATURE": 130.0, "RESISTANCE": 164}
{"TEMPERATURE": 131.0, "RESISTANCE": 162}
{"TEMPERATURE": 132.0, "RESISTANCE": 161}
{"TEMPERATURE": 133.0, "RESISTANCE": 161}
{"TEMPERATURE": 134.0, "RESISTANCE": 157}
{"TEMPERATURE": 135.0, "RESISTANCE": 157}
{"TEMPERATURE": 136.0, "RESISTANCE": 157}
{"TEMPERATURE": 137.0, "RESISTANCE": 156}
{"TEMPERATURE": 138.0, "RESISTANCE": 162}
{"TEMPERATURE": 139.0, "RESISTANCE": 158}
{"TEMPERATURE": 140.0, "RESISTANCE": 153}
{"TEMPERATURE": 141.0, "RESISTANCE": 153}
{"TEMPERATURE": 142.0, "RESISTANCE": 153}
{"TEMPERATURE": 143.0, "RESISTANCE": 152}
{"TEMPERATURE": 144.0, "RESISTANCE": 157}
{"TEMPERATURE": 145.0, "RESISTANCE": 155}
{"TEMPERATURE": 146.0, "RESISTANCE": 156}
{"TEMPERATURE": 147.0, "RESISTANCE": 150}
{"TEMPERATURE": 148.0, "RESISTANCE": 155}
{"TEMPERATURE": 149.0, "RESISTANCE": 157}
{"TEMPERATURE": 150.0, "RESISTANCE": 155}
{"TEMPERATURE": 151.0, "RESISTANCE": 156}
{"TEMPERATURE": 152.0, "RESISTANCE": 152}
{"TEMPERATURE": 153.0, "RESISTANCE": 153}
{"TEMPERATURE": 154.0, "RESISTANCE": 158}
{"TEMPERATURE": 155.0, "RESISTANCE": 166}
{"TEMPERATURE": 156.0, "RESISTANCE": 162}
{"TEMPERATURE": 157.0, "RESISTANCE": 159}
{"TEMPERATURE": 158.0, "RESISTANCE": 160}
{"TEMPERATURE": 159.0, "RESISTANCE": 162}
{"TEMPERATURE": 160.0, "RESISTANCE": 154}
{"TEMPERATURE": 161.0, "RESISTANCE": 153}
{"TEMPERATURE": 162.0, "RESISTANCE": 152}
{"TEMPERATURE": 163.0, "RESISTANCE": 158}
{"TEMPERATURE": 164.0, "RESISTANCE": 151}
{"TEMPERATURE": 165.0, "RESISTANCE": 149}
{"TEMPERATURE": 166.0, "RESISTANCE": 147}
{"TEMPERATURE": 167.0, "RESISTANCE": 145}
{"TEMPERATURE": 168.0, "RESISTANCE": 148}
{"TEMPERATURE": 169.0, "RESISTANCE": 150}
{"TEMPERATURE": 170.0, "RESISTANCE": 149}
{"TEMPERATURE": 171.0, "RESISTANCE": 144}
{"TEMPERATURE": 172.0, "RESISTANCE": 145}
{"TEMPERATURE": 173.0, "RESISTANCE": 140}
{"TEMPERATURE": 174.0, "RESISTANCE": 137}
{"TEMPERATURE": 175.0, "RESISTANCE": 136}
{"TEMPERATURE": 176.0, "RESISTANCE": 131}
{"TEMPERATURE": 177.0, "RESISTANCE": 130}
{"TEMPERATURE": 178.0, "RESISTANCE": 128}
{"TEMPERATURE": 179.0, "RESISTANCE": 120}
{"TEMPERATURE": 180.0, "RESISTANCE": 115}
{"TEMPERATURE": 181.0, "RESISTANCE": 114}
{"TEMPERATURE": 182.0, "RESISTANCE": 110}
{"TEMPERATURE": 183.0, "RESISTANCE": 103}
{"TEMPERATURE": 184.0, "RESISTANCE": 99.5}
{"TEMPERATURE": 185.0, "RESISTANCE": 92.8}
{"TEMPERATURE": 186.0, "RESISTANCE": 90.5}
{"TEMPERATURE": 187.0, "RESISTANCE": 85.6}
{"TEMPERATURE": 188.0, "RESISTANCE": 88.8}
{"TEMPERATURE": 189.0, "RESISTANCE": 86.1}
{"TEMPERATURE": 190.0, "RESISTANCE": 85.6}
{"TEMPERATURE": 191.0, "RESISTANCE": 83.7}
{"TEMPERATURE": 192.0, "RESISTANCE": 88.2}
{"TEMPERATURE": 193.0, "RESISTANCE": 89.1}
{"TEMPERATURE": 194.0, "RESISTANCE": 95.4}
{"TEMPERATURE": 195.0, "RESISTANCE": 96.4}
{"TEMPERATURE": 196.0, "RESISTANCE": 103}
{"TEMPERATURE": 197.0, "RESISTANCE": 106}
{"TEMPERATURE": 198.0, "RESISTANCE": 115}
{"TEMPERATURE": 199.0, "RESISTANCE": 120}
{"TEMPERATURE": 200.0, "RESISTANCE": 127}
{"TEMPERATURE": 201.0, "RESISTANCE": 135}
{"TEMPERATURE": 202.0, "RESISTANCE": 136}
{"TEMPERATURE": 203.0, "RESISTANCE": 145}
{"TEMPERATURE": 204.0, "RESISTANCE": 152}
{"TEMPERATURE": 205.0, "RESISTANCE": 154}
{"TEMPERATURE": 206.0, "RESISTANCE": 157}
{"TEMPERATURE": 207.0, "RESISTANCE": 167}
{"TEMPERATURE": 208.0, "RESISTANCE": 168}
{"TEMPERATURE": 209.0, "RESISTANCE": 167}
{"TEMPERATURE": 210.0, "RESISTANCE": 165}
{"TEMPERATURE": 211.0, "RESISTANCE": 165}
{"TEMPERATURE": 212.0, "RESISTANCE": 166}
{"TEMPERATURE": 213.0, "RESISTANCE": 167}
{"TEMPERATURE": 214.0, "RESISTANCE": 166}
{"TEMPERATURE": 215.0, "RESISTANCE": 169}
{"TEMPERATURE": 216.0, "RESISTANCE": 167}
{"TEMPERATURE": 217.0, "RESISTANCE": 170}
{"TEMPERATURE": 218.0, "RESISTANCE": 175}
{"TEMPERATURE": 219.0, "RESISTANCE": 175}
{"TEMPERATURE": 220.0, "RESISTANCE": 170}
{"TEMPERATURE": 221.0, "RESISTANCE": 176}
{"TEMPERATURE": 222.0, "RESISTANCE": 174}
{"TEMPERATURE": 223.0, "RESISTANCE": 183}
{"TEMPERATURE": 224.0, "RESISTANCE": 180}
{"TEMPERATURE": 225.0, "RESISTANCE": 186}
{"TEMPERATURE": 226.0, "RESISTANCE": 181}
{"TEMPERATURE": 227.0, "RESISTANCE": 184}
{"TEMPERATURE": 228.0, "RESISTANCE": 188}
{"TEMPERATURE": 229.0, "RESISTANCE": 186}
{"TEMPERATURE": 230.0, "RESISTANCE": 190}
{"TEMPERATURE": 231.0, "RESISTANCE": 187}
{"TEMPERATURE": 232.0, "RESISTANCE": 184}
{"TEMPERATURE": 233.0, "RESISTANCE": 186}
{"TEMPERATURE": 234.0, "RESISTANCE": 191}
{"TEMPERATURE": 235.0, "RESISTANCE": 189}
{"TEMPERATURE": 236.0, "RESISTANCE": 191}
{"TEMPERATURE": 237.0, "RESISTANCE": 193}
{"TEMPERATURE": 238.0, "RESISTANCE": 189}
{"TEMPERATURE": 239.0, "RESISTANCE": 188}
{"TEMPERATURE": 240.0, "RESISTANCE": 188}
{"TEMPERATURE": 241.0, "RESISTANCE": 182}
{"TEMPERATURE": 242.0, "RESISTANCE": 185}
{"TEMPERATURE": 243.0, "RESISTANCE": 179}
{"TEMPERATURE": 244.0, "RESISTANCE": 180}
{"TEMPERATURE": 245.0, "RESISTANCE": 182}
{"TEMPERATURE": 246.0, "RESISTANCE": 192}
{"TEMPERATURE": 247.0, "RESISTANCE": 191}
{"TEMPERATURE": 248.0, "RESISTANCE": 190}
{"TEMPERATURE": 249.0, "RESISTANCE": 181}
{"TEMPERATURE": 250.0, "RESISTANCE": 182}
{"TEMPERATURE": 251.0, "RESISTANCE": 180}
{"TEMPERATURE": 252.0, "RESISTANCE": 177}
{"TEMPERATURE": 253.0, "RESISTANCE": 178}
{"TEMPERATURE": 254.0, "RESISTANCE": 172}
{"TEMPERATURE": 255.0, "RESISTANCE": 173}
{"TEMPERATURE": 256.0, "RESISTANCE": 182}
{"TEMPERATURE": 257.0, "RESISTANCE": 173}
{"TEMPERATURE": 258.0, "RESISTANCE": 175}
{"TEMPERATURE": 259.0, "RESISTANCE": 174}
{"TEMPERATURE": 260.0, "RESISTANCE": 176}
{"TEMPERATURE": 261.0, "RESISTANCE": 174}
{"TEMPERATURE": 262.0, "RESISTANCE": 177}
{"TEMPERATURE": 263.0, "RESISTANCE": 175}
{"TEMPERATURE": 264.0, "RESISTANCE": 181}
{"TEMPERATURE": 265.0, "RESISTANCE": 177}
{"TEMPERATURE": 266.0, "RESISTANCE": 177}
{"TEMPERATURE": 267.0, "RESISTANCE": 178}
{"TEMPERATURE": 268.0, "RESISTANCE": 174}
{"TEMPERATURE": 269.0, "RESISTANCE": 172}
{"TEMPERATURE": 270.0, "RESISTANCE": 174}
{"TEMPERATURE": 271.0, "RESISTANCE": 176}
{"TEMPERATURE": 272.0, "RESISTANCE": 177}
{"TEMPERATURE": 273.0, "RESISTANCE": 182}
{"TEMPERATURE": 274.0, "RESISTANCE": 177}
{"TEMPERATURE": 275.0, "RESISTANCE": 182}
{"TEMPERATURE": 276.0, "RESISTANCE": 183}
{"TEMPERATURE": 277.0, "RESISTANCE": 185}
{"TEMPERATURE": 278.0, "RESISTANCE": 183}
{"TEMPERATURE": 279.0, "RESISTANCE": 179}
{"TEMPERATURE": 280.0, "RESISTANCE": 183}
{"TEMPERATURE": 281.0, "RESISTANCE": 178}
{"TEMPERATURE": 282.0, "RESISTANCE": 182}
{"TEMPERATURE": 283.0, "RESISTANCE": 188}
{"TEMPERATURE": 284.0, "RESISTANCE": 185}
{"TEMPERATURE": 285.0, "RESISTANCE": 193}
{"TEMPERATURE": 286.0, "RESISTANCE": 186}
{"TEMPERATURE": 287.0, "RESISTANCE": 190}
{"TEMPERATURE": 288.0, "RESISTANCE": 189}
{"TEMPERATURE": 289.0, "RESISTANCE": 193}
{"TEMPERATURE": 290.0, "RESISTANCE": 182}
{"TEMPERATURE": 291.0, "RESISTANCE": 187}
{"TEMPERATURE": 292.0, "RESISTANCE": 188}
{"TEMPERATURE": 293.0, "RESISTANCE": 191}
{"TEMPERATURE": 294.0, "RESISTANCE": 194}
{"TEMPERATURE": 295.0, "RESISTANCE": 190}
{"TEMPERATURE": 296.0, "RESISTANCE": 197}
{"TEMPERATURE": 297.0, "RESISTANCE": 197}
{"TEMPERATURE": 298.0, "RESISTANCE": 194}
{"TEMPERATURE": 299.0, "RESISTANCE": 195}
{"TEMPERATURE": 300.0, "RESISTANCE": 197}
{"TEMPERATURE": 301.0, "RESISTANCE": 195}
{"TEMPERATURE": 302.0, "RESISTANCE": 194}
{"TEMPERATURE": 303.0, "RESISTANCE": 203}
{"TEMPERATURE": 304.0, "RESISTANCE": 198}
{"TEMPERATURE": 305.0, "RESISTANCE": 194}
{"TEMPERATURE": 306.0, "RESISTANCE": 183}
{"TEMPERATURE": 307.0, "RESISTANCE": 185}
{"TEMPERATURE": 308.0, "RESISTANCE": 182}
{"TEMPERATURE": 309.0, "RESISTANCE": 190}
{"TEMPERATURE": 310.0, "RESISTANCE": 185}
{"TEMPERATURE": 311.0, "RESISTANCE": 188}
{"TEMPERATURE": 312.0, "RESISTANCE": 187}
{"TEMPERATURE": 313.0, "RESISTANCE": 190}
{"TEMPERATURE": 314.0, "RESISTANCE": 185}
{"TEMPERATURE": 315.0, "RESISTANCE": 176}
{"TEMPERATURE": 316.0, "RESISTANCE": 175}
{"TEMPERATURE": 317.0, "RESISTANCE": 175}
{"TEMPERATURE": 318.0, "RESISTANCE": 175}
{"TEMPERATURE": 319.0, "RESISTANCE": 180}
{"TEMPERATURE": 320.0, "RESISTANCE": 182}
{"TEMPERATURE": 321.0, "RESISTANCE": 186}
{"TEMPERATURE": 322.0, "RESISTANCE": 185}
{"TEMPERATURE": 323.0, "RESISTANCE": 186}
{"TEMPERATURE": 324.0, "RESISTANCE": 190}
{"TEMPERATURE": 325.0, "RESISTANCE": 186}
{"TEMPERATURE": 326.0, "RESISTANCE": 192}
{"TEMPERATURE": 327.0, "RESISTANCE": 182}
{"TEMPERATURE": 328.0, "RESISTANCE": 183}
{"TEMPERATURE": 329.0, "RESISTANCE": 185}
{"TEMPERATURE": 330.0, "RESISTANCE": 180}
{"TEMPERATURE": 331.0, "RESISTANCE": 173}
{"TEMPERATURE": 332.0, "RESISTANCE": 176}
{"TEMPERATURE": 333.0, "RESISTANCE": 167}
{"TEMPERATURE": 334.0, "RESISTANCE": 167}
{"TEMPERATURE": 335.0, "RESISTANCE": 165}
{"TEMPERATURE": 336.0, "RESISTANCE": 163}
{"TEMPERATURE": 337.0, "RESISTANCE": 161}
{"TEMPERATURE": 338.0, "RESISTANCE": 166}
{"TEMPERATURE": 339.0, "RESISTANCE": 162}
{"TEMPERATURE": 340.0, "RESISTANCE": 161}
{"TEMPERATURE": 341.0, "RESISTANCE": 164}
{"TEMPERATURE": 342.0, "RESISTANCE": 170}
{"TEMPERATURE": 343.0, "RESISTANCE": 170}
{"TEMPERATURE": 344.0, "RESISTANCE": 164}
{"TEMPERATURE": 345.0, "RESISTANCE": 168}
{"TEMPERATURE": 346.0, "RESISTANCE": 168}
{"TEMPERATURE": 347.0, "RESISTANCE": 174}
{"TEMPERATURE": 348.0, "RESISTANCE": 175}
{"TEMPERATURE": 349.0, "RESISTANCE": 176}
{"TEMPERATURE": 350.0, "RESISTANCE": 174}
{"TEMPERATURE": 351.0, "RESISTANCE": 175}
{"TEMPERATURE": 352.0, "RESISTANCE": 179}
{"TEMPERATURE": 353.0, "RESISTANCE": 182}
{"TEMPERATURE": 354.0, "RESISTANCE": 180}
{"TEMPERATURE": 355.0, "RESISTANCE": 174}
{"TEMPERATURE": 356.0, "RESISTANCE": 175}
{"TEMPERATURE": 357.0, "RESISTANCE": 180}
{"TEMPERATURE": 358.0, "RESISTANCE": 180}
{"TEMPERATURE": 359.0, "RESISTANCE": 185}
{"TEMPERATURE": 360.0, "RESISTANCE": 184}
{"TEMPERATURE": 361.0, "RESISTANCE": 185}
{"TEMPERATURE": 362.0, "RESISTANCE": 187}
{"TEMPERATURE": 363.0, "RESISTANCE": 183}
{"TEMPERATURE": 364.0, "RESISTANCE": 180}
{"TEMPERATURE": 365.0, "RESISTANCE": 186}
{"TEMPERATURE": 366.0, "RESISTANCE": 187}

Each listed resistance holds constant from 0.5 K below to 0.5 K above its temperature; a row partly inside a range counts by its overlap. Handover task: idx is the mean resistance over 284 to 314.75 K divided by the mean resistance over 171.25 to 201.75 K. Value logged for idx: 1.7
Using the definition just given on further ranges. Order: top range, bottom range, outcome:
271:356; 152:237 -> 1.24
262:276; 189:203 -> 1.66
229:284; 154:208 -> 1.40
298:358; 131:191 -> 1.27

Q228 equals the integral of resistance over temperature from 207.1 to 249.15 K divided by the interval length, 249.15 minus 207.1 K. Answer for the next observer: 180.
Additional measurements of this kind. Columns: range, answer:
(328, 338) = 171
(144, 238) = 148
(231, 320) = 184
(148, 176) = 151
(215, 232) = 179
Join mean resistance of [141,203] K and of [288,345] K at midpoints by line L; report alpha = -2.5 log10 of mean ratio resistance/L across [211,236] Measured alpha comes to -0.19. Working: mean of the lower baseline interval 132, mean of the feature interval 179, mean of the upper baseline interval 182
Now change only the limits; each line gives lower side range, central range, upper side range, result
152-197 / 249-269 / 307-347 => -0.14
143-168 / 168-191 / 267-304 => 0.34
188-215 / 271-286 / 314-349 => -0.16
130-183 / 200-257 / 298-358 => -0.09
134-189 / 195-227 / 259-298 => 0.02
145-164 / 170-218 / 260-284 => 0.26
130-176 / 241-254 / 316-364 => -0.11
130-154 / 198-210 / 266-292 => 0.14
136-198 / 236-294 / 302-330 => -0.09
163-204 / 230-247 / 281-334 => -0.24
